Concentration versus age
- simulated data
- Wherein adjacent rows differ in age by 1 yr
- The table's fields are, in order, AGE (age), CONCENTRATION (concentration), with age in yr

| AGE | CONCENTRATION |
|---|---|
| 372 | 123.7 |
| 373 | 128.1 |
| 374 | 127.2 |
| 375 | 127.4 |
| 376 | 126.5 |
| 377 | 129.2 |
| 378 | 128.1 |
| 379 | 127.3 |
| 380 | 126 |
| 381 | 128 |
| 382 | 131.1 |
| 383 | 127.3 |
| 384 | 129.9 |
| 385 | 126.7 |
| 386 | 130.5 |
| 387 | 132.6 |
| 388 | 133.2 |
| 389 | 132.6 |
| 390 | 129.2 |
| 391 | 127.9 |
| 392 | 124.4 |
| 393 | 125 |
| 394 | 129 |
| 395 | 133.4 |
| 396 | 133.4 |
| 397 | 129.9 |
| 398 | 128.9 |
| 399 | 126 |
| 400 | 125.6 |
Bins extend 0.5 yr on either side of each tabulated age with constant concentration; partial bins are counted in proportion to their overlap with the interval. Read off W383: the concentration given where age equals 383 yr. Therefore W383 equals 127.3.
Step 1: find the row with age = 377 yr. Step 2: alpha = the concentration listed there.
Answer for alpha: 129.2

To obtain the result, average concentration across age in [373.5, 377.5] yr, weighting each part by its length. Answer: 128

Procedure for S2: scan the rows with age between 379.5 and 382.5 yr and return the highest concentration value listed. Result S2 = 131.1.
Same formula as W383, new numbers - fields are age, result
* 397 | 129.9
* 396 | 133.4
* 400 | 125.6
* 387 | 132.6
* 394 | 129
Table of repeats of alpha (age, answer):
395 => 133.4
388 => 133.2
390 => 129.2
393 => 125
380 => 126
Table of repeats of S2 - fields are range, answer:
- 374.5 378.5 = 129.2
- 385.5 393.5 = 133.2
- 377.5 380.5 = 128.1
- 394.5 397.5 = 133.4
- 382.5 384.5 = 129.9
